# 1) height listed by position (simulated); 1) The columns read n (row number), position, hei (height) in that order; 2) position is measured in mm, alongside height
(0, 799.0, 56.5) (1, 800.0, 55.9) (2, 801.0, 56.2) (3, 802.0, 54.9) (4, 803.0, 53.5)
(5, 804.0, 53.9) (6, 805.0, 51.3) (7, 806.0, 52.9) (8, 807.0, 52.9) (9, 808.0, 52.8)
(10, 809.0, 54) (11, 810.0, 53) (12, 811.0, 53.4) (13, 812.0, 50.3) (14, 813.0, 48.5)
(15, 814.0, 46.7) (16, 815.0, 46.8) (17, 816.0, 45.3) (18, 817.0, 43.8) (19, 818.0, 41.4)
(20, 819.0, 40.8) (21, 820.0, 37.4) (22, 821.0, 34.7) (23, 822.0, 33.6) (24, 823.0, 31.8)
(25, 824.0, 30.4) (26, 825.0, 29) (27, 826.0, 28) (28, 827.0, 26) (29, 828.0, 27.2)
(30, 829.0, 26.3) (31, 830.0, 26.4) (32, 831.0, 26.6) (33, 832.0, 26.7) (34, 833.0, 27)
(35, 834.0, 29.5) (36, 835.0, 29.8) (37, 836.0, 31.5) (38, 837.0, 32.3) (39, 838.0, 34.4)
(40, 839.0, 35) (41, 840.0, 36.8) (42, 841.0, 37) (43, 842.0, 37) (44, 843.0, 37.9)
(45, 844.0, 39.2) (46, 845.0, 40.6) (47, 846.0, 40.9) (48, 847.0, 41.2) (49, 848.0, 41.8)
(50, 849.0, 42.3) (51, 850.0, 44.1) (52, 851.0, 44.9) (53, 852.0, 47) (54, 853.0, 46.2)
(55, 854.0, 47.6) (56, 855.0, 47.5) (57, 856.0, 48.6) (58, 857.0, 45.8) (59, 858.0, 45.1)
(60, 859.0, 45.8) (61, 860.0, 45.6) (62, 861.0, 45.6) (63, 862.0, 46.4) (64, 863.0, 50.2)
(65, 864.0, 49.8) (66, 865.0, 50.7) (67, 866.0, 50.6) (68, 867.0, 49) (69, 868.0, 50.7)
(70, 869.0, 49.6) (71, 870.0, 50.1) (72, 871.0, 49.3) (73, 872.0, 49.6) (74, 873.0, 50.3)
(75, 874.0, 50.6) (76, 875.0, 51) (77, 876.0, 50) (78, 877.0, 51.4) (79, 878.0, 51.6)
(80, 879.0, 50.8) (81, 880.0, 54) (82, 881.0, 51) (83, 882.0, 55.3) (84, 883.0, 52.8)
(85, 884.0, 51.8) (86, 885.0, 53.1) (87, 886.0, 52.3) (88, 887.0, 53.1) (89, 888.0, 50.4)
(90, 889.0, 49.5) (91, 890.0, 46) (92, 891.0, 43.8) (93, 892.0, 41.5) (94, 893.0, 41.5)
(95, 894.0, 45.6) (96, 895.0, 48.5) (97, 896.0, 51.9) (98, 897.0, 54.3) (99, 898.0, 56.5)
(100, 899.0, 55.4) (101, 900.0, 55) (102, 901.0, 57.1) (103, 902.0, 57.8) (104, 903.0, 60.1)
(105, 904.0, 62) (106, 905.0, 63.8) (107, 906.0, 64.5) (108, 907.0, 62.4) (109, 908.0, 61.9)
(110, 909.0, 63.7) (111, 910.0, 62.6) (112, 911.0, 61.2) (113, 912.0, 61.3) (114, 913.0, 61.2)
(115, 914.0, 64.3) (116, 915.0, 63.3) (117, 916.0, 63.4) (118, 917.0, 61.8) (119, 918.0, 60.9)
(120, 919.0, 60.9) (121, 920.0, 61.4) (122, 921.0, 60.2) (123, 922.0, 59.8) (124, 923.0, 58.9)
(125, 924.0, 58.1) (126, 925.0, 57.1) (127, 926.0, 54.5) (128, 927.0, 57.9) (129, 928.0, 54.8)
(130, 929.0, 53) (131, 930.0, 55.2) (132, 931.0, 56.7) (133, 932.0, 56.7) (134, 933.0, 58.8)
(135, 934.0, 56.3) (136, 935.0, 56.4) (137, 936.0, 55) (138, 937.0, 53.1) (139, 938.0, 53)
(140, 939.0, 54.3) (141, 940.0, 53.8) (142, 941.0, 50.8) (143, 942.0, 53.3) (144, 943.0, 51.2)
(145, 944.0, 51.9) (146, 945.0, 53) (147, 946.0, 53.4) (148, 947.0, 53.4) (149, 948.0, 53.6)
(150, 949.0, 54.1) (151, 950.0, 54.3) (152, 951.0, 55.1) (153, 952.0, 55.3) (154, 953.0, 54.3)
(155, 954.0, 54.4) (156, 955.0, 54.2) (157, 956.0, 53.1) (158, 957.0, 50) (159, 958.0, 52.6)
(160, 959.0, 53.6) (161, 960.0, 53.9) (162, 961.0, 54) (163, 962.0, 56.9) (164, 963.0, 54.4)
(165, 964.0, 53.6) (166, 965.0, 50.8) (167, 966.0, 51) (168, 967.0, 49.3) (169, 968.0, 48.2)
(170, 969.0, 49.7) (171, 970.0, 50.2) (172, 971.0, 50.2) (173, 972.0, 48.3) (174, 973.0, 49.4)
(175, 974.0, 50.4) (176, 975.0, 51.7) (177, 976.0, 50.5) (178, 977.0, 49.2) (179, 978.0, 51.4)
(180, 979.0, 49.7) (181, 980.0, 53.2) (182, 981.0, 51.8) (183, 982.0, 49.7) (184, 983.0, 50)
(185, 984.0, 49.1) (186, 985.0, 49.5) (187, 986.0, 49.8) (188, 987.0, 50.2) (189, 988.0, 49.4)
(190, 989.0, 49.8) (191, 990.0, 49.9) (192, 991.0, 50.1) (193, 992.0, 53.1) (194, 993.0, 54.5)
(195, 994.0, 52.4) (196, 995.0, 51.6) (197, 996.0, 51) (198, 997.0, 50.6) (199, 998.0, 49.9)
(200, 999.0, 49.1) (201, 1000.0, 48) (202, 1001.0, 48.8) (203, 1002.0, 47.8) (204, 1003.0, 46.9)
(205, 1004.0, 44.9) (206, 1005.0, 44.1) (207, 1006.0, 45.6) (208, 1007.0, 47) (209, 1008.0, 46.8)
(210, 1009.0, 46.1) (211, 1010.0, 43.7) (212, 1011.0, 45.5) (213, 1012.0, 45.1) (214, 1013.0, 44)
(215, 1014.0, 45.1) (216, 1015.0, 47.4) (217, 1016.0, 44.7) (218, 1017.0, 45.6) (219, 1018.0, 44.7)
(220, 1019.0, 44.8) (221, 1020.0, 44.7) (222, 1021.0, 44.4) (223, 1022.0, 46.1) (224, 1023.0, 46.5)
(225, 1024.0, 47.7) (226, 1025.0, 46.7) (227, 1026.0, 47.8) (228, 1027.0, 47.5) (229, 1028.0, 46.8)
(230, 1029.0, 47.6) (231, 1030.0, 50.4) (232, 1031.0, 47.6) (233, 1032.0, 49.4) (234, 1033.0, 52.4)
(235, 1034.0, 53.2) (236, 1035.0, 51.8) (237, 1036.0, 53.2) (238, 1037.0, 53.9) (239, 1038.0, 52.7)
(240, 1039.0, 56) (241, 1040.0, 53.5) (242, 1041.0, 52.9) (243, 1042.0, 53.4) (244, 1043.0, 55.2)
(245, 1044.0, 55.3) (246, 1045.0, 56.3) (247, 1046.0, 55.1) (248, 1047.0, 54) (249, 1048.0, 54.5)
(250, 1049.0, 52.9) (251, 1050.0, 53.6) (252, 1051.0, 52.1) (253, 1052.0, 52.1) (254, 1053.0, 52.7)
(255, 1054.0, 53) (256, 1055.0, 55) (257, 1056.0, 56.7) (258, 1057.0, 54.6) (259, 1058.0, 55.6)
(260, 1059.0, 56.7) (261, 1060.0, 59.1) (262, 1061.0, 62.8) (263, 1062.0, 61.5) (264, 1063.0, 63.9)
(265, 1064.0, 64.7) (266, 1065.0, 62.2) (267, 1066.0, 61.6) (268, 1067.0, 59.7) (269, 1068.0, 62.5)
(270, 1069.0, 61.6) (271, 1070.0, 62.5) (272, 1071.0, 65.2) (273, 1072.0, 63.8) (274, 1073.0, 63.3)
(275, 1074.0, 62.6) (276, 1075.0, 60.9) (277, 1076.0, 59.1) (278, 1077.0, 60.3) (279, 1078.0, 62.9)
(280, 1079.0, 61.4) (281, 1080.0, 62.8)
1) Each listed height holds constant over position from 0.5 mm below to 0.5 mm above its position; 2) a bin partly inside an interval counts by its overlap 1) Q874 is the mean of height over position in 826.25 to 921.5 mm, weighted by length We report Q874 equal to 48.2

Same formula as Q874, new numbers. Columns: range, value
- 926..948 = 54.4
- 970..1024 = 48.4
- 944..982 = 52.2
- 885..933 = 56.7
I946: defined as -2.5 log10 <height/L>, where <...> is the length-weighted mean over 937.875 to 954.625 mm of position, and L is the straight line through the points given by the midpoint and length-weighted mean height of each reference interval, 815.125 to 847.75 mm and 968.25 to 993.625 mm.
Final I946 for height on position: -0.15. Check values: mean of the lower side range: 34.1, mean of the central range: 53.5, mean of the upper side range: 50.4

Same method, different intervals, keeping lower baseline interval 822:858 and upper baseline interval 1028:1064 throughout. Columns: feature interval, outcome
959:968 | -0.124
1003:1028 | 0.132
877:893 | -0.243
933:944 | -0.198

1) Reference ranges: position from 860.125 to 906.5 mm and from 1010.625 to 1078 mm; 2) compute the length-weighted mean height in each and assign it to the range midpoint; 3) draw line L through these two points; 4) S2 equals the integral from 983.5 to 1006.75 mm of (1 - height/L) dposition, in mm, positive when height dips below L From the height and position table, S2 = 1.6 mm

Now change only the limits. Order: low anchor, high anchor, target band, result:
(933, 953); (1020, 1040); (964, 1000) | 1.0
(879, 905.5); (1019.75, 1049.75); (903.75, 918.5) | -2.9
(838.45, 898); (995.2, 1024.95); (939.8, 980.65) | -4.8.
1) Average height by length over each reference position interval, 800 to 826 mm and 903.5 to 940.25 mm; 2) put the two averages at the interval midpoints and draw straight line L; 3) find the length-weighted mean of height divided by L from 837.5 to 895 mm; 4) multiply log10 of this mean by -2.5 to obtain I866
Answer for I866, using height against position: 0.12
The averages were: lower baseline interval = 45.8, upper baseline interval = 59.1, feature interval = 46.7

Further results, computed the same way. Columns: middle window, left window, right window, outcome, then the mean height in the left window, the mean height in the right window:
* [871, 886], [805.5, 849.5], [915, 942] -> -0.08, 38.2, 57.1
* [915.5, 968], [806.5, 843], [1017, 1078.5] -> -0.19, 37.3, 54.7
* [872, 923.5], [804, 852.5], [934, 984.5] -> -0.20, 39.1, 52.3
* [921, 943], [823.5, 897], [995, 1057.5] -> -0.20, 43.3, 49.6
